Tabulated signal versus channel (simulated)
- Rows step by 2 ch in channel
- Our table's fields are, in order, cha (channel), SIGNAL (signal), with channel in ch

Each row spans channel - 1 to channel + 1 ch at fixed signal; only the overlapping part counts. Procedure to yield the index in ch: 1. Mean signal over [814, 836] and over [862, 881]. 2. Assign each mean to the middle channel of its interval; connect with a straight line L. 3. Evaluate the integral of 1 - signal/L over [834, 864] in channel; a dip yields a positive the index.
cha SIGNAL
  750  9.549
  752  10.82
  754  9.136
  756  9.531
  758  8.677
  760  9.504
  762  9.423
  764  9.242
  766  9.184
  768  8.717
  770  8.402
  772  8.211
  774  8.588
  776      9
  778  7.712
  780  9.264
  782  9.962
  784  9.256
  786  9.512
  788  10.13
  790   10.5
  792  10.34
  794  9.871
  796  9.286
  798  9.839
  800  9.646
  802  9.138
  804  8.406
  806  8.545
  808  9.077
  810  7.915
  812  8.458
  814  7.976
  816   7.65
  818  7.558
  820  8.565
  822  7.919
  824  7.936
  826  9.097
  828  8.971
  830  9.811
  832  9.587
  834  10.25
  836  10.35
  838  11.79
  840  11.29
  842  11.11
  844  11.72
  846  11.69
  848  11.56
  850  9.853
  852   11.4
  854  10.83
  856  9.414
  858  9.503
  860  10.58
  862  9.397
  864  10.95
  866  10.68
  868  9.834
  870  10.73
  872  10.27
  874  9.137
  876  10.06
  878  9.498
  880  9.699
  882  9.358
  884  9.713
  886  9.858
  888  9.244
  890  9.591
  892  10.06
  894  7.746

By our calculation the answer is -4.2 ch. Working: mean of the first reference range 8.77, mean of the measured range 10.7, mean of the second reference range 10.1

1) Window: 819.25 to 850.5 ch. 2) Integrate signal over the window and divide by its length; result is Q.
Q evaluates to 10.1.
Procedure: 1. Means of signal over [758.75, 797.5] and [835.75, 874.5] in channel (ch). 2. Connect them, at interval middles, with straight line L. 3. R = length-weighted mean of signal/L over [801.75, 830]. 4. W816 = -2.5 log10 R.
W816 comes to 0.18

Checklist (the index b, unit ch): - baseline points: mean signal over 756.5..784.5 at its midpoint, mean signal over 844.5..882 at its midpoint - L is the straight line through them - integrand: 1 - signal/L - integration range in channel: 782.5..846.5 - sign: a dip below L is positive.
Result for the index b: 0.8 ch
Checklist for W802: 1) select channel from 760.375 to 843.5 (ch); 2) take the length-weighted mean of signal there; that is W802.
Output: 9.22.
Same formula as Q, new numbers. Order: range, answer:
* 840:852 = 11.2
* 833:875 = 10.6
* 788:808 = 9.52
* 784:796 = 9.94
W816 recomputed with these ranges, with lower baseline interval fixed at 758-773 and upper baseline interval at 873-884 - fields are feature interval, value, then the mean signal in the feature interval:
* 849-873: -0.09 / 10.3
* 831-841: -0.14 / 10.7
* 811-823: 0.15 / 8.02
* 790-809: -0.03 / 9.41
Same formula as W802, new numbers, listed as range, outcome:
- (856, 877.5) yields 10.1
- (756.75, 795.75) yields 9.24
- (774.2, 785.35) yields 9.02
